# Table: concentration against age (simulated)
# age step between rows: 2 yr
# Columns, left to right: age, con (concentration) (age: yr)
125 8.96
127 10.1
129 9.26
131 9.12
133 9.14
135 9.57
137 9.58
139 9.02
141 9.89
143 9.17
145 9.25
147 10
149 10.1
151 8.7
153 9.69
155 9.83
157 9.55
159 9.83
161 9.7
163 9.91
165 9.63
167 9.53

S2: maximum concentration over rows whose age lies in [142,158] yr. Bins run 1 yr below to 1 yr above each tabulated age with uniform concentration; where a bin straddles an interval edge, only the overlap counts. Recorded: 10.1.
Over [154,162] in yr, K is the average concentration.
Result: 9.73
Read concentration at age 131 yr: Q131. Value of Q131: 9.12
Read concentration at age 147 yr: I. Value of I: 10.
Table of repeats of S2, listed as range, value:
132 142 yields 9.89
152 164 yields 9.91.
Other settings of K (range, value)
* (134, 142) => 9.52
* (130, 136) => 9.28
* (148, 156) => 9.58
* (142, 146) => 9.21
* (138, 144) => 9.36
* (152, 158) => 9.69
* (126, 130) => 9.68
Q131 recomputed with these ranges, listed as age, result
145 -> 9.25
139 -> 9.02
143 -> 9.17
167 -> 9.53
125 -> 8.96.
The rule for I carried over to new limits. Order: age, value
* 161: 9.7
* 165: 9.63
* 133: 9.14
